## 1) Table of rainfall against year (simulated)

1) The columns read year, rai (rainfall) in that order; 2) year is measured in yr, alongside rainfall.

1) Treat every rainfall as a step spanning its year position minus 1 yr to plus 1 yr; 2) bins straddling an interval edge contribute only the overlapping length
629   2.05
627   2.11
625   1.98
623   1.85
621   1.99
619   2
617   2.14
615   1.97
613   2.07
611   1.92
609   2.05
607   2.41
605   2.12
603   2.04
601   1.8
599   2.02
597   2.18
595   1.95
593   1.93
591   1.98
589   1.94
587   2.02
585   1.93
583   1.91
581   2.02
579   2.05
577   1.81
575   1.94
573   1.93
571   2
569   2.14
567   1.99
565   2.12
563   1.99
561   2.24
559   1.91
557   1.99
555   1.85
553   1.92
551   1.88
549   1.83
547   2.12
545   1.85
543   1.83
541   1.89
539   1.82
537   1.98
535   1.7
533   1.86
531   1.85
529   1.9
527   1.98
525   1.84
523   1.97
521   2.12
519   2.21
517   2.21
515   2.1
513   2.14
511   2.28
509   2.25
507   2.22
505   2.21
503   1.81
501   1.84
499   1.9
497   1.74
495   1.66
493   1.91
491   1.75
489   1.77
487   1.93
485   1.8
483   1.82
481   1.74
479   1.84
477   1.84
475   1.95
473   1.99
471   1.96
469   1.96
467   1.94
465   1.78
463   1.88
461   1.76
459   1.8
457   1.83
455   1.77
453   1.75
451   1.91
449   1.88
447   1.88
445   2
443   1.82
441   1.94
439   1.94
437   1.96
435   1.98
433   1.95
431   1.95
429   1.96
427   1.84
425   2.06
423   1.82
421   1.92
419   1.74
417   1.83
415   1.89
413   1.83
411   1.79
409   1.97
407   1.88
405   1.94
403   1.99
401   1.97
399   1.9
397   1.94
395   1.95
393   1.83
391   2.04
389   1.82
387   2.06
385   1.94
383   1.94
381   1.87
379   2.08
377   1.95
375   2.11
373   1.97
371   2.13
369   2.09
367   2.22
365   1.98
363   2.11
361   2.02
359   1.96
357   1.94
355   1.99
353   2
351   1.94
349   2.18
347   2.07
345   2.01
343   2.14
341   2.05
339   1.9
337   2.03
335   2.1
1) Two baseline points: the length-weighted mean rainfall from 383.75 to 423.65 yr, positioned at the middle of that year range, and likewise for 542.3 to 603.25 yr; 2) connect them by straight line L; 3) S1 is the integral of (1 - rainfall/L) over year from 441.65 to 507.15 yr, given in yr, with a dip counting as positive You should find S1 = 2.3 yr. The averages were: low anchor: 1.9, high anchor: 1.97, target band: 1.86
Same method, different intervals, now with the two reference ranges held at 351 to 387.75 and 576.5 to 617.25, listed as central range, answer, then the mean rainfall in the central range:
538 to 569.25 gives 0.89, 1.96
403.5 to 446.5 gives 2.35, 1.91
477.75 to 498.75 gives 2.24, 1.8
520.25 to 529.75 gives 0.26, 1.96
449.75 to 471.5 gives 1.82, 1.85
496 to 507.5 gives 0.42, 1.94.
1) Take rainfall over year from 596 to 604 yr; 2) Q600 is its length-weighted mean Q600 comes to 2.01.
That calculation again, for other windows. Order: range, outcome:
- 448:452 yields 1.9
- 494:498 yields 1.7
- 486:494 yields 1.84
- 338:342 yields 1.97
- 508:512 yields 2.26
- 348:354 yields 2.04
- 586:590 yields 1.98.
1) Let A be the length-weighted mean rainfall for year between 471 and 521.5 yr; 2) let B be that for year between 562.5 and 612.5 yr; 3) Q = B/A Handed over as 1.02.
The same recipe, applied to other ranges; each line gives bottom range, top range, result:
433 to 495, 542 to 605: 1.06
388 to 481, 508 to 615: 1.05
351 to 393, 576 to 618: 1.00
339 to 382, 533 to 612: 0.97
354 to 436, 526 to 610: 1.01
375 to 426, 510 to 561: 1.02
